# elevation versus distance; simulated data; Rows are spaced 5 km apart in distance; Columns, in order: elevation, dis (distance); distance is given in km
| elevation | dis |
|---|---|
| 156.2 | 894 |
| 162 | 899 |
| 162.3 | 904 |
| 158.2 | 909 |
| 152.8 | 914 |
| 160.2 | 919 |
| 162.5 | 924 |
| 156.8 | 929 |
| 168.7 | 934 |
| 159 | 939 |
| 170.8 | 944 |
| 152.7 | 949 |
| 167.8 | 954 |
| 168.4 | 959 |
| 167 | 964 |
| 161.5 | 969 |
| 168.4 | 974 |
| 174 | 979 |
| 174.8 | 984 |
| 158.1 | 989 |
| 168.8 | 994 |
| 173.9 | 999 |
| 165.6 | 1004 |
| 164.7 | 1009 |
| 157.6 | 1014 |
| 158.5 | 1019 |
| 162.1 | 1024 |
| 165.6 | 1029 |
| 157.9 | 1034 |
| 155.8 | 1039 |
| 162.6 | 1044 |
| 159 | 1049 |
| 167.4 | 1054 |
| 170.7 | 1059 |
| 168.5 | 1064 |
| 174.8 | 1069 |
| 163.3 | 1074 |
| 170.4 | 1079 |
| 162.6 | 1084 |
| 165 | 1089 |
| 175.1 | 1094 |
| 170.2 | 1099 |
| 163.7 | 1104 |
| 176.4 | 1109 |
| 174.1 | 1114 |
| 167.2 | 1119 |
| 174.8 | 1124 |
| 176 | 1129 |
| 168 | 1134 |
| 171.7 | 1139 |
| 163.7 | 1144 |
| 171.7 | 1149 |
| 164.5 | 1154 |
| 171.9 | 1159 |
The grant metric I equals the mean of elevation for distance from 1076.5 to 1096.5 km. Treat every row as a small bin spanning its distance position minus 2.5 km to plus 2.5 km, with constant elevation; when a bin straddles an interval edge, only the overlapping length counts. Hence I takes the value 168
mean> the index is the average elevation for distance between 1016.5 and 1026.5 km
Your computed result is 160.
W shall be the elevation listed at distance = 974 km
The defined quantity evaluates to 168.4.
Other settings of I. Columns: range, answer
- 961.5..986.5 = 169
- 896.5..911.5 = 161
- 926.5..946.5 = 164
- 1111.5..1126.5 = 172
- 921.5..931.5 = 160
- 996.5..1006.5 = 170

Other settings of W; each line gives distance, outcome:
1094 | 175.1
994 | 168.8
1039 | 155.8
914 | 152.8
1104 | 163.7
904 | 162.3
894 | 156.2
